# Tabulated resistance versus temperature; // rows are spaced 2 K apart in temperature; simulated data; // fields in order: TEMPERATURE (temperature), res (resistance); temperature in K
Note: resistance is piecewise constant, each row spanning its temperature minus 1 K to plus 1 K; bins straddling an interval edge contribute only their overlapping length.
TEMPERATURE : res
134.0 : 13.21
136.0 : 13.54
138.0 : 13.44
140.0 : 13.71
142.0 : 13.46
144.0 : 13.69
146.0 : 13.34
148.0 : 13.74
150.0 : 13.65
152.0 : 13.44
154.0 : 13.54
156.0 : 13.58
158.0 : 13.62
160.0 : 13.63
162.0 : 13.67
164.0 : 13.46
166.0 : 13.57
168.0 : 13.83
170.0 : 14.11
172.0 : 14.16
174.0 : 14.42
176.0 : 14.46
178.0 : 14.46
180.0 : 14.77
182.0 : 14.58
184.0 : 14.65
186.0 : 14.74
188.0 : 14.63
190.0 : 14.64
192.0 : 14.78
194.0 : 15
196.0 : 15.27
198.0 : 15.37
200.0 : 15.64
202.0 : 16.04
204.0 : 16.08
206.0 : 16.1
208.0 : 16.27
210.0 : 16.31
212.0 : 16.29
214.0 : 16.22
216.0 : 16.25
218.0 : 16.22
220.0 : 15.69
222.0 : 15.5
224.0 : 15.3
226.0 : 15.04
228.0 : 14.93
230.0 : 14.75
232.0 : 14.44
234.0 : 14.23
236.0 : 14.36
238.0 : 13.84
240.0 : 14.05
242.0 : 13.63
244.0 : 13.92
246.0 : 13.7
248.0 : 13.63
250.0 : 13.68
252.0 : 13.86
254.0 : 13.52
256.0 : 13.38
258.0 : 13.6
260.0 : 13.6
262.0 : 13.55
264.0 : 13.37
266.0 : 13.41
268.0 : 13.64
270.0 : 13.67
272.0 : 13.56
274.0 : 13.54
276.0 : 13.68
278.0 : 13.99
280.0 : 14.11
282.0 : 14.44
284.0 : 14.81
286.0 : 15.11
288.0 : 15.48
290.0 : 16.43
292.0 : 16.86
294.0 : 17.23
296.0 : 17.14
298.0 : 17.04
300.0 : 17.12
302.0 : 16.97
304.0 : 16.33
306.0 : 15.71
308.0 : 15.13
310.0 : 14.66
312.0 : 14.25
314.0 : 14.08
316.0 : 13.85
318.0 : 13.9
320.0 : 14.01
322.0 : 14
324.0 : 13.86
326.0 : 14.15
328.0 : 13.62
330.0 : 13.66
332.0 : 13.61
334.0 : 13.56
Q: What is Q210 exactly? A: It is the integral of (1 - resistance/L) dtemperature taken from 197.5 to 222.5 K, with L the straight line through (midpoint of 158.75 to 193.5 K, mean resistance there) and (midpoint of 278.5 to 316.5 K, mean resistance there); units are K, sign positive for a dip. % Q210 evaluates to -2.3 K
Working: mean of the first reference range 14.3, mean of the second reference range 15.6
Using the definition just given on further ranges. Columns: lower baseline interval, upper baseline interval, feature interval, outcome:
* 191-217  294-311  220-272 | 6.43 K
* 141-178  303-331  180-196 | -1.02 K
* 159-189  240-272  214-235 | -2.17 K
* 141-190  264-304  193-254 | -2.03 K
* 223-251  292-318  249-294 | 2.43 K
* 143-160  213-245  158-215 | -2.77 K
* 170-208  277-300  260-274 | 1.84 K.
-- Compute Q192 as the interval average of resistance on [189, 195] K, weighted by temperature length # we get 14.8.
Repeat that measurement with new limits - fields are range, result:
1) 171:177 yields 14.3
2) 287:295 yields 16.5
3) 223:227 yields 15.2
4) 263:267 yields 13.4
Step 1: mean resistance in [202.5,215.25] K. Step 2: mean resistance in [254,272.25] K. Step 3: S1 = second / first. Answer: 0.83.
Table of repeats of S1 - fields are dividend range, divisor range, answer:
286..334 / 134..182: 1.10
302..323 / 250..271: 1.08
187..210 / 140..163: 1.14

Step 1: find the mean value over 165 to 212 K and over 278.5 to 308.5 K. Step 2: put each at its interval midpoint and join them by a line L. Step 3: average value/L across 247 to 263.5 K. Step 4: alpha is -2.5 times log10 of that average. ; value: 0.15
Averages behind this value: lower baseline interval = 15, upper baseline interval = 16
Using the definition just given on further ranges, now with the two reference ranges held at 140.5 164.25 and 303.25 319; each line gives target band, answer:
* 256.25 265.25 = 0.07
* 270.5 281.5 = 0.05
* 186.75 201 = -0.09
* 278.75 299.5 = -0.09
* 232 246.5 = 0.01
